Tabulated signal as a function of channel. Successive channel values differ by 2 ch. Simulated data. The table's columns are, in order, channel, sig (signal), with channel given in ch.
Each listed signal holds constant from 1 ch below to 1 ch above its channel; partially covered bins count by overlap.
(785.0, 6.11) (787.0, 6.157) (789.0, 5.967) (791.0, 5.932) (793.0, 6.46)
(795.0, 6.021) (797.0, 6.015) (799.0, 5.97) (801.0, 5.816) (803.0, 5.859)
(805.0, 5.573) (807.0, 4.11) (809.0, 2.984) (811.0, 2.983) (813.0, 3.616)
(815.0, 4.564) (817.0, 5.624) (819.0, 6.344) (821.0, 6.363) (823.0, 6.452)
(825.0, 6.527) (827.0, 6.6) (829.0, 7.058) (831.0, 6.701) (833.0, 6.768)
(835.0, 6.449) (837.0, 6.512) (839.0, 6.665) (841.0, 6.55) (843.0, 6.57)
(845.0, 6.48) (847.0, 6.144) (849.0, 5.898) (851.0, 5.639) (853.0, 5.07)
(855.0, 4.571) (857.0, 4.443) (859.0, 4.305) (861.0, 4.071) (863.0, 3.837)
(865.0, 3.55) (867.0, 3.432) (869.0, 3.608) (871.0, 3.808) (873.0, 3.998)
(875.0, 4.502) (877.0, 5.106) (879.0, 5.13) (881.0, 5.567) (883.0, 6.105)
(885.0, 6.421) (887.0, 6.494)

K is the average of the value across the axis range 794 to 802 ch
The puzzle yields 5.96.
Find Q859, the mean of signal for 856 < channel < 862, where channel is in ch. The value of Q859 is 4.27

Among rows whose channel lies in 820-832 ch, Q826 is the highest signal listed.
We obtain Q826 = 7.058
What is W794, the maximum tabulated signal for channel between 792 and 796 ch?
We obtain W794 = 6.46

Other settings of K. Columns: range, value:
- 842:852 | 6.15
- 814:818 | 5.09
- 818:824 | 6.39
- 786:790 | 6.06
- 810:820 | 4.63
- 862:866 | 3.69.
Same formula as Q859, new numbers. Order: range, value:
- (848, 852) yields 5.77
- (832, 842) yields 6.59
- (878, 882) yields 5.35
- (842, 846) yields 6.53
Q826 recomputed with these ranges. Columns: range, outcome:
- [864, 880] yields 5.13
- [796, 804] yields 6.015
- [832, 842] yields 6.768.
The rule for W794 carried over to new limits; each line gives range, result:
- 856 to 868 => 4.443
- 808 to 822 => 6.363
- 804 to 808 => 5.573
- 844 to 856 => 6.48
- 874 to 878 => 5.106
